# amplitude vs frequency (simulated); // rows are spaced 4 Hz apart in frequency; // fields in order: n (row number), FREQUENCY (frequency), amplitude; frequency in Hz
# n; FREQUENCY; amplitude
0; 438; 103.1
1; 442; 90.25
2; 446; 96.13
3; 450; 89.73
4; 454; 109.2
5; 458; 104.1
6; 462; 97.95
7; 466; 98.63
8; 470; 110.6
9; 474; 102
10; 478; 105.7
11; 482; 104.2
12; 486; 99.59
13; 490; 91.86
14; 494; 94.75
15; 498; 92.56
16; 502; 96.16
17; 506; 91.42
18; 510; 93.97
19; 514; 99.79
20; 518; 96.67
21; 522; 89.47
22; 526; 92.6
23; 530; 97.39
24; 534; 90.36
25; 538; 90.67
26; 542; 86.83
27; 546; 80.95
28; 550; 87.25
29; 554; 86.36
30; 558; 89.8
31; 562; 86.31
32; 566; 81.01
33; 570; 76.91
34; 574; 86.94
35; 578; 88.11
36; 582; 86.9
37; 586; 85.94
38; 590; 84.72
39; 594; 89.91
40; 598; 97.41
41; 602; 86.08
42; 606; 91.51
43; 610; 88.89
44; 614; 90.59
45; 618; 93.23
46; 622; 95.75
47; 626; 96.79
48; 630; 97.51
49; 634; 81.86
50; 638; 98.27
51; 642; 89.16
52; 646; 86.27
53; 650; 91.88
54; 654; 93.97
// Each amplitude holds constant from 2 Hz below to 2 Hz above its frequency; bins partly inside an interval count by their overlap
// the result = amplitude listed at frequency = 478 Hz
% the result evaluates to 105.7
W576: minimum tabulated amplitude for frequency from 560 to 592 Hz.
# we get 76.91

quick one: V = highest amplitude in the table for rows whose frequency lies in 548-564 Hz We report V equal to 89.8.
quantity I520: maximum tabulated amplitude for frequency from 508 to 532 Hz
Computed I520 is 99.79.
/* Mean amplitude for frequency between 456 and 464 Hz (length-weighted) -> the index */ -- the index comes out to 101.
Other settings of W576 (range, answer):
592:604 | 86.08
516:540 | 89.47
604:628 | 88.89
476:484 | 104.2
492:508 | 91.42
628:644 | 81.86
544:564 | 80.95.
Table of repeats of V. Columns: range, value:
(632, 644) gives 98.27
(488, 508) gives 96.16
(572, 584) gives 88.11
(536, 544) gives 90.67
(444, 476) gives 110.6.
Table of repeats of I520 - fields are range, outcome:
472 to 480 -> 105.7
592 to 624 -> 97.41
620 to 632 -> 97.51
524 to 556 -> 97.39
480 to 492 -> 104.2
